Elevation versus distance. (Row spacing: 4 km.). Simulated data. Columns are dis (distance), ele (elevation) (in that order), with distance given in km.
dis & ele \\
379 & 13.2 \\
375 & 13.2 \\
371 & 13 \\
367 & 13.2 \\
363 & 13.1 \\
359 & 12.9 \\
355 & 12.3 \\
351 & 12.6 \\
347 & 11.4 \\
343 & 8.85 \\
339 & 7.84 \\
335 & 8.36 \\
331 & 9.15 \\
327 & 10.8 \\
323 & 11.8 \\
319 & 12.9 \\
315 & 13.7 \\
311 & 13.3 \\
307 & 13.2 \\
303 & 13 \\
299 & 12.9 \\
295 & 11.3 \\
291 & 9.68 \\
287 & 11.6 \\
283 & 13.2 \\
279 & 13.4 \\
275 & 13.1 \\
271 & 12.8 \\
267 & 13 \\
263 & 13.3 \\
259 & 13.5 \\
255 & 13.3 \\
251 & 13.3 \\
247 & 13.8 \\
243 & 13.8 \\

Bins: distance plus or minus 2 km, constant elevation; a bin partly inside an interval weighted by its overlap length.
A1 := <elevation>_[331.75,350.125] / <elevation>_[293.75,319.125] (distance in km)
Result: 0.7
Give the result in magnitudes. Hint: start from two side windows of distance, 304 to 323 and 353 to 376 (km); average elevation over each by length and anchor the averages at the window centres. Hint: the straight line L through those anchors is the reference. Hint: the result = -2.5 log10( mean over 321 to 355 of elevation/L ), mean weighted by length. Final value 0.26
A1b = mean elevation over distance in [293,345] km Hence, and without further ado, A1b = 11.3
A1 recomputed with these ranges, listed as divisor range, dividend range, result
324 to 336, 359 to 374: 1.35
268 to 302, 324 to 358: 0.84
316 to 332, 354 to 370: 1.13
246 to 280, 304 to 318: 1.01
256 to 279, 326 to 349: 0.71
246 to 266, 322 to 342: 0.70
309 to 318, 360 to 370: 0.98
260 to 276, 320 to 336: 0.79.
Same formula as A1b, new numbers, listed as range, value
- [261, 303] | 12.5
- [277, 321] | 12.6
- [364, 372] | 13.1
